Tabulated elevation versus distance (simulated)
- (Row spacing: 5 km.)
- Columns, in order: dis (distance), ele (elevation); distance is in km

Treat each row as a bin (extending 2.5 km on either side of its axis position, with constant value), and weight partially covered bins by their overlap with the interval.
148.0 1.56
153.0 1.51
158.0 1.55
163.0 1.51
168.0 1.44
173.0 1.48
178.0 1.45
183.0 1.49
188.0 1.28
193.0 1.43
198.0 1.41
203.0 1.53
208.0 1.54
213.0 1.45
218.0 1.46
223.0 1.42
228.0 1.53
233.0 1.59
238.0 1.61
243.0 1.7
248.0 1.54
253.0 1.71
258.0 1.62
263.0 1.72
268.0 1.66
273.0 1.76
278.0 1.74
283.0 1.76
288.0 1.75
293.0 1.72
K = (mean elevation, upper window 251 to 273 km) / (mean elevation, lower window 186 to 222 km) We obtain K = 1.17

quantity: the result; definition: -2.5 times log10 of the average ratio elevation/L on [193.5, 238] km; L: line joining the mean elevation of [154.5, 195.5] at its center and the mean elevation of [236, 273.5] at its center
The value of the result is 0.05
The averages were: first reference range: 1.46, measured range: 1.5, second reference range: 1.66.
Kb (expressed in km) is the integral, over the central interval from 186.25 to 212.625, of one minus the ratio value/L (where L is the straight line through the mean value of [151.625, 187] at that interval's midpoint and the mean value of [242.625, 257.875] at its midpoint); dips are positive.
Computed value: 1.7 km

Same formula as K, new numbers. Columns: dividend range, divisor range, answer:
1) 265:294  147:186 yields 1.16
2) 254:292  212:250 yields 1.11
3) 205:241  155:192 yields 1.04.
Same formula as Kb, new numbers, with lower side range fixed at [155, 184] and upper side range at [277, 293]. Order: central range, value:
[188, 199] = 1.1 km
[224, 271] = 1.0 km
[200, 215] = 0.6 km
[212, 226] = 1.3 km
